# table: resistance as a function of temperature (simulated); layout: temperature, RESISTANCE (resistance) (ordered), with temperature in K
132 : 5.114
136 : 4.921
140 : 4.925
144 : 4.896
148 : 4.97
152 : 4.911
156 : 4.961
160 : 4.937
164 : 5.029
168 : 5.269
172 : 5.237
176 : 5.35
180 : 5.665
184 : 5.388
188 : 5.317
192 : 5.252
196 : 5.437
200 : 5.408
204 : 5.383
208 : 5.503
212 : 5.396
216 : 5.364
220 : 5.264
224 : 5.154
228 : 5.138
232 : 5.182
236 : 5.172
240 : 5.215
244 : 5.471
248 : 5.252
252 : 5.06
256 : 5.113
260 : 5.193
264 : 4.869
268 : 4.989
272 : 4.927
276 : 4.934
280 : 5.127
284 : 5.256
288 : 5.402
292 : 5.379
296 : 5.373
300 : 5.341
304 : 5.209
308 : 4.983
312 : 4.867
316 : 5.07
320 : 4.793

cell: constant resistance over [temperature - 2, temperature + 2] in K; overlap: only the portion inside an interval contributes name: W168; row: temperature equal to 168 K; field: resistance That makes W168 5.269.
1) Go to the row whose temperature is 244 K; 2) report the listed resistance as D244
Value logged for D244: 5.471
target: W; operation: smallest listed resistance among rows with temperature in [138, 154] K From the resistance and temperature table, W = 4.896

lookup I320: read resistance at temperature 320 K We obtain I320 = 4.793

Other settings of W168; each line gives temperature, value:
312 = 4.867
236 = 5.172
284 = 5.256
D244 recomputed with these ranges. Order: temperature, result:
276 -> 4.934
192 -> 5.252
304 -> 5.209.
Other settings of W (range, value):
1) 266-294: 4.927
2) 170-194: 5.237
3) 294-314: 4.867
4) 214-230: 5.138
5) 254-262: 5.113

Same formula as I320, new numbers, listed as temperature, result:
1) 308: 4.983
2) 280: 5.127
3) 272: 4.927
